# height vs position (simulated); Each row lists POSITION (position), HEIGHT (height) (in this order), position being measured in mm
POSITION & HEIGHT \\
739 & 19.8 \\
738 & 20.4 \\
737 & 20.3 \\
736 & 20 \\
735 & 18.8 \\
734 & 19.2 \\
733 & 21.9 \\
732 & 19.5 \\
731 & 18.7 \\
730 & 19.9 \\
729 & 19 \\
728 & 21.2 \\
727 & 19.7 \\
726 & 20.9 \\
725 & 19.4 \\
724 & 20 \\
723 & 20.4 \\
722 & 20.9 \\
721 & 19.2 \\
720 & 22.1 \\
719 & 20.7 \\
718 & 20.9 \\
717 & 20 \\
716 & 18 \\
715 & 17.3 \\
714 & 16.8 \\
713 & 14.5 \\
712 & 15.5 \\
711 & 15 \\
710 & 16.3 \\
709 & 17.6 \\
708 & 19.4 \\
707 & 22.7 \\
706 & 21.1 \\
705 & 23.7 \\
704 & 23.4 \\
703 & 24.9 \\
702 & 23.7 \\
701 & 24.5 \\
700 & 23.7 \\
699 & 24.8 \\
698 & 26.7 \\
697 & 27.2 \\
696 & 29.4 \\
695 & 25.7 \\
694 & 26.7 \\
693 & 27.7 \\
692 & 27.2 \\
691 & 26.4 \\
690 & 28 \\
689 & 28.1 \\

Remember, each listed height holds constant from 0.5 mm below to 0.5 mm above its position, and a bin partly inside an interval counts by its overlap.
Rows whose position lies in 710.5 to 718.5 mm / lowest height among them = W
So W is 14.5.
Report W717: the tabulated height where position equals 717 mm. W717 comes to 20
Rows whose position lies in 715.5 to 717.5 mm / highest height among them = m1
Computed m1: 20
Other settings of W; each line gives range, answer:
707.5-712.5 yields 15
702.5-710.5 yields 16.3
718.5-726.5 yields 19.2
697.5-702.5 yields 23.7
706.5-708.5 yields 19.4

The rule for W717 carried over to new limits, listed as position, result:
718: 20.9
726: 20.9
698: 26.7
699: 24.8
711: 15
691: 26.4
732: 19.5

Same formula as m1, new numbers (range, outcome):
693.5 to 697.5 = 29.4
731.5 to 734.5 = 21.9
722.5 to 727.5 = 20.9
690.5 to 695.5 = 27.7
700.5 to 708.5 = 24.9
